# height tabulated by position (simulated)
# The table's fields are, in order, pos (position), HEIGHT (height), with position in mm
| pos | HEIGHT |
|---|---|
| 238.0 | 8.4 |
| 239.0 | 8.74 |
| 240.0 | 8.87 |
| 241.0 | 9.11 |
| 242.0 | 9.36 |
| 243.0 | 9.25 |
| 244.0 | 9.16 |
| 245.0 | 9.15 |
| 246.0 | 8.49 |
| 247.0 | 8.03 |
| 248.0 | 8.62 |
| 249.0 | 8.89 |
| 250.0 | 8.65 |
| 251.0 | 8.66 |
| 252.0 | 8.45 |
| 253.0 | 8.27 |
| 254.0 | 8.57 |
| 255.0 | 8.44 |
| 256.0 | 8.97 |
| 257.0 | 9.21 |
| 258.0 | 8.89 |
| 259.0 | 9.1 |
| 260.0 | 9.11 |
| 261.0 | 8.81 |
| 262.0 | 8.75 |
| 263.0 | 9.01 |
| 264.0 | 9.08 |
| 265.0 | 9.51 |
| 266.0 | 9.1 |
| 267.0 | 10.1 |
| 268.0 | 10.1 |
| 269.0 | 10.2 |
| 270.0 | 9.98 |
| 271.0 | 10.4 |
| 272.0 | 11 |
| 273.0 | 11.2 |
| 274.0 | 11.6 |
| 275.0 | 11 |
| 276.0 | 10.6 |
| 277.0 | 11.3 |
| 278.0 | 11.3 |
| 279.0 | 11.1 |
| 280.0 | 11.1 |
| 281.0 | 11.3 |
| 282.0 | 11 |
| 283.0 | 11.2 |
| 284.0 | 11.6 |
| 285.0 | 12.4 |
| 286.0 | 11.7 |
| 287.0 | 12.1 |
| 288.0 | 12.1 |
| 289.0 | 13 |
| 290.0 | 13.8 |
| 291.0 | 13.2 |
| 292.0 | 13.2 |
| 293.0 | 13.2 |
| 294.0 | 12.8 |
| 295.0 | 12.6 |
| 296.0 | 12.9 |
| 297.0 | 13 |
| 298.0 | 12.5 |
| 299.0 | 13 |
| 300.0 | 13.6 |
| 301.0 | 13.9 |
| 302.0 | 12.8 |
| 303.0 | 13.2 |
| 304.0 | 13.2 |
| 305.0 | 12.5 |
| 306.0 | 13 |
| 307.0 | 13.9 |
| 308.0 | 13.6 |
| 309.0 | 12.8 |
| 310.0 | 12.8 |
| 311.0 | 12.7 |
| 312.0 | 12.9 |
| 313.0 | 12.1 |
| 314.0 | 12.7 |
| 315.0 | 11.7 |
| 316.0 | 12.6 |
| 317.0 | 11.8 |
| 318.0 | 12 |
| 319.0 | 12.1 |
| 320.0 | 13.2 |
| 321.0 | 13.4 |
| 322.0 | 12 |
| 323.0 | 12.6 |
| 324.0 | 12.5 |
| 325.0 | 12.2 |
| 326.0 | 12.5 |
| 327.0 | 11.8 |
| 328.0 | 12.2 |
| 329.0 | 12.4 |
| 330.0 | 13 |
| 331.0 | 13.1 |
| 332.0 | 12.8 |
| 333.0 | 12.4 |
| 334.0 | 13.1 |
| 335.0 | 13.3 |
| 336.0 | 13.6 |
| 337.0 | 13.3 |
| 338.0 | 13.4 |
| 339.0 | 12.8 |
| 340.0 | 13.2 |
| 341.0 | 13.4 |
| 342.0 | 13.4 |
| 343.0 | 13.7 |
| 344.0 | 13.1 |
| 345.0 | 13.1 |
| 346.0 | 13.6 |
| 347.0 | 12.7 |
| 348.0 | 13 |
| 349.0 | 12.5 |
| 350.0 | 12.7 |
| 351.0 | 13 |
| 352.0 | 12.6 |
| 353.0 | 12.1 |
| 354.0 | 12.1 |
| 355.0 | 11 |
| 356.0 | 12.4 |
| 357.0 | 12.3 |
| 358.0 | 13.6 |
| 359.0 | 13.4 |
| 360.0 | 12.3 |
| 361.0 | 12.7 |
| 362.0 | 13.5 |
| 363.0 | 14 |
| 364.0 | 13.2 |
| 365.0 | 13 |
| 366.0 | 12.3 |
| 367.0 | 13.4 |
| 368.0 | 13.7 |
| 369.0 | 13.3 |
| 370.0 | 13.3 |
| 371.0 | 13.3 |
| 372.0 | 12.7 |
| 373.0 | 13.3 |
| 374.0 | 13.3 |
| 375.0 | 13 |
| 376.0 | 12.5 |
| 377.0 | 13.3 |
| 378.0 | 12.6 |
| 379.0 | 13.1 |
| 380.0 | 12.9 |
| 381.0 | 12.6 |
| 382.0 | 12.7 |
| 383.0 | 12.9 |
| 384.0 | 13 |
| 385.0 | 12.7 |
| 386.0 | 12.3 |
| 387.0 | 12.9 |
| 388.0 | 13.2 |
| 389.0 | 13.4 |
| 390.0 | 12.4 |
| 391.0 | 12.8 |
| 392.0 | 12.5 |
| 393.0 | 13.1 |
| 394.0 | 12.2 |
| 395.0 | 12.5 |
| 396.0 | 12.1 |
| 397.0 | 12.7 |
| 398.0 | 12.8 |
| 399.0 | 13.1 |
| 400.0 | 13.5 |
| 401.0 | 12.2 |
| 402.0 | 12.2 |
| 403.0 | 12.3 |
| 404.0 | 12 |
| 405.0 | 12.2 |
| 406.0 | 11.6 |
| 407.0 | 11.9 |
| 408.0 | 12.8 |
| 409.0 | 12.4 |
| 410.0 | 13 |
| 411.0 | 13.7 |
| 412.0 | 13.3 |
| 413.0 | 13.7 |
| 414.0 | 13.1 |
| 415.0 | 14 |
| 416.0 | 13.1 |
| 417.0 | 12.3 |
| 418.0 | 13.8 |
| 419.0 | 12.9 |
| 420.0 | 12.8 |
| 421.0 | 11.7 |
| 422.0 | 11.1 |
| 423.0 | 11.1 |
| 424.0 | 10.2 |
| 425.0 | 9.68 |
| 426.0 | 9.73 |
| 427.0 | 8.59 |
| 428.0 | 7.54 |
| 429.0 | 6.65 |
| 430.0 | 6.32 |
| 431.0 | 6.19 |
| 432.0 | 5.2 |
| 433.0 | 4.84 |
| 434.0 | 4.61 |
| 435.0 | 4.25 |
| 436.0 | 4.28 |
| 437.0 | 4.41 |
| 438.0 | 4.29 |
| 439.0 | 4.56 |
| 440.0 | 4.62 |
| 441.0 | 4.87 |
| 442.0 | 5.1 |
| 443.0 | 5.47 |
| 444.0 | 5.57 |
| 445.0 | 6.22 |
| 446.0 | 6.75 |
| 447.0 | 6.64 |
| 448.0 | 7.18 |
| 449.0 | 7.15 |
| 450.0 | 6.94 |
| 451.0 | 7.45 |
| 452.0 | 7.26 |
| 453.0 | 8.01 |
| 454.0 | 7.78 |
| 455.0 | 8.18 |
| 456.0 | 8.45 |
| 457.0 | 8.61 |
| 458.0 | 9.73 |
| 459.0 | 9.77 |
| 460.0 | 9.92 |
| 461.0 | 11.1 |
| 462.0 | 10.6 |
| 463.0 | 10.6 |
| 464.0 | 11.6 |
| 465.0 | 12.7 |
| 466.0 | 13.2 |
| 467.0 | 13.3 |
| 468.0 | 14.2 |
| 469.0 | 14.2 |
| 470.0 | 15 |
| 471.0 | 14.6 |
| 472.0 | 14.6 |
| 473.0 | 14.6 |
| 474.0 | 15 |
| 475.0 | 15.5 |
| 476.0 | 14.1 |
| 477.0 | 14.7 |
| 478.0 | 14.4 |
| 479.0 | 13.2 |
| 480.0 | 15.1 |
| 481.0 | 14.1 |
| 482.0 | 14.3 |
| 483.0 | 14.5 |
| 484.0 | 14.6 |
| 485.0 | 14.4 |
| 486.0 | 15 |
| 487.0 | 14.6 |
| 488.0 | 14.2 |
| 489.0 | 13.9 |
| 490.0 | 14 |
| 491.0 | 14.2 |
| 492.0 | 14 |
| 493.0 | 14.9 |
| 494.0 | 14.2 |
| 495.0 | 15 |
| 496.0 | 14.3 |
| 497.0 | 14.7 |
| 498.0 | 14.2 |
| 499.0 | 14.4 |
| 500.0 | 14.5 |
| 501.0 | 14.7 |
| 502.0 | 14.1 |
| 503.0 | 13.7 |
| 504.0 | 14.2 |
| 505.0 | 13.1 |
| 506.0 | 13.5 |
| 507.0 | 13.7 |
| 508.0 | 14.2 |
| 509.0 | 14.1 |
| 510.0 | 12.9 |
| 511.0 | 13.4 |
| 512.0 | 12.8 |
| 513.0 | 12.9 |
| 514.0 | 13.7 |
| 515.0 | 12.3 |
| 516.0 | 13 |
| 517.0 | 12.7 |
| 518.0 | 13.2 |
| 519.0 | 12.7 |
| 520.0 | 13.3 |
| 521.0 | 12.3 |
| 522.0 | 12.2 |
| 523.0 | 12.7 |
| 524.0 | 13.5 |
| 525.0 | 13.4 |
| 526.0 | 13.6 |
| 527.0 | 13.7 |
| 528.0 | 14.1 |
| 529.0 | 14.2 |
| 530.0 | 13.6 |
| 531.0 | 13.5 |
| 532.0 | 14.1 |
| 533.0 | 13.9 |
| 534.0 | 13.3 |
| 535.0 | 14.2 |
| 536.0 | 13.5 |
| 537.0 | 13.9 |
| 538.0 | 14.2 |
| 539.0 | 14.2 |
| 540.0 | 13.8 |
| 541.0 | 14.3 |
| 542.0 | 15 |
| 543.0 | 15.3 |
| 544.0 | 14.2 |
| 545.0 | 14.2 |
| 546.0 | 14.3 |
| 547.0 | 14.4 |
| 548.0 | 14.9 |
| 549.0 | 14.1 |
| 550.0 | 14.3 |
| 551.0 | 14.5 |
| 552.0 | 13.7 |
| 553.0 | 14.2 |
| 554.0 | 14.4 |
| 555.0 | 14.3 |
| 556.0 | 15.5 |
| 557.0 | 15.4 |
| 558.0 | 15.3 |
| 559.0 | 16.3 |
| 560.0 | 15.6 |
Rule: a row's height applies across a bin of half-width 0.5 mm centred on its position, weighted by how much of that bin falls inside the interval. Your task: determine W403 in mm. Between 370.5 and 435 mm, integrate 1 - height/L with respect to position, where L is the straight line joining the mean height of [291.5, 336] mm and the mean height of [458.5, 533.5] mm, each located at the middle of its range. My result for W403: 7.14 mm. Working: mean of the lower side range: 12.8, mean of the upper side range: 13.6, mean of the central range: 11.7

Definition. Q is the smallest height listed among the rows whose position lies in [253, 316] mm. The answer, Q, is 8.27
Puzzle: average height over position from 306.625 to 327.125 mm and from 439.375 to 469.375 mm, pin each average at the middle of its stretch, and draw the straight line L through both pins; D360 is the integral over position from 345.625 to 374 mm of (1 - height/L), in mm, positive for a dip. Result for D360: -3.8 mm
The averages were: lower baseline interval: 12.6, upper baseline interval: 8.73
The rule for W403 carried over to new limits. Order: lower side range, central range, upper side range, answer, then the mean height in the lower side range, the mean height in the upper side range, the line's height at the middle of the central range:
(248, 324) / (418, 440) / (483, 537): 8.8 mm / 11.4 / 13.8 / 12.9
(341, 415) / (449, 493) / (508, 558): 3.3 mm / 12.8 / 13.8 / 13.4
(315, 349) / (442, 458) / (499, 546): 7.4 mm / 12.8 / 13.7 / 13.3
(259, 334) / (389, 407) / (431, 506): -1.7 mm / 11.9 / 11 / 11.4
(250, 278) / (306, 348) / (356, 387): -4.5 mm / 9.62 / 13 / 11.6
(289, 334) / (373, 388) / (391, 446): -2.6 mm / 12.8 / 9.94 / 10.9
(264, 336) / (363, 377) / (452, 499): -0.7 mm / 12.2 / 13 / 12.5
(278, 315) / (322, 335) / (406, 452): -1.0 mm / 12.6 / 8.73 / 11.7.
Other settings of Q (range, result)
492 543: 12.2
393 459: 4.25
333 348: 12.4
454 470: 7.78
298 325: 11.7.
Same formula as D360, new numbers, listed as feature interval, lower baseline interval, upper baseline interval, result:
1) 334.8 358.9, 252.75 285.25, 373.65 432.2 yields -3.7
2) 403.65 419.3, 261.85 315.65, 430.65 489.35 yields -3.3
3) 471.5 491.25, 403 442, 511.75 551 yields -4.5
